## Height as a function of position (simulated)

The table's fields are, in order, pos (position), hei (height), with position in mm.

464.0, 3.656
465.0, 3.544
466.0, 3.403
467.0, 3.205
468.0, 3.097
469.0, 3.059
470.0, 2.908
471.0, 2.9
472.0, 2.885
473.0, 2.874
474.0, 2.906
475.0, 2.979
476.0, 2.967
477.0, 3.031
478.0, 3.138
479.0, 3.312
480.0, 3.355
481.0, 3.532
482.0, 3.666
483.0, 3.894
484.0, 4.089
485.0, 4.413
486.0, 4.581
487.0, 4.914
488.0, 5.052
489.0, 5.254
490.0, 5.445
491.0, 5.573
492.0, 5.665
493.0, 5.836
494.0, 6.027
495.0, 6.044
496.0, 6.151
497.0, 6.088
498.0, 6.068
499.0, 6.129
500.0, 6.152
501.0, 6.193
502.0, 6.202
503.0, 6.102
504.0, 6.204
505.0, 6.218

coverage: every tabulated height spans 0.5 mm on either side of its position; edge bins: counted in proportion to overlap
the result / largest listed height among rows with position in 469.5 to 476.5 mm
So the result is 2.979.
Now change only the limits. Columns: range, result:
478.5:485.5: 4.413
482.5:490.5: 5.445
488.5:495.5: 6.044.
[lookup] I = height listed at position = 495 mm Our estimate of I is 6.044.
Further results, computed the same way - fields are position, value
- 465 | 3.544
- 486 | 4.581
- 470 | 2.908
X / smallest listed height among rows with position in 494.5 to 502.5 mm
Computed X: 6.044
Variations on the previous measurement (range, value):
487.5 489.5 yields 5.052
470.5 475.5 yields 2.874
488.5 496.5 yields 5.254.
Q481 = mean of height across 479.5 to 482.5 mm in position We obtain 3.52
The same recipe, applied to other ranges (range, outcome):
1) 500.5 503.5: 6.17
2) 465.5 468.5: 3.23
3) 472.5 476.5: 2.93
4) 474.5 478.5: 3.03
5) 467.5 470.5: 3.02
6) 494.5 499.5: 6.1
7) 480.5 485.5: 3.92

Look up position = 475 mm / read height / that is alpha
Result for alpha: 2.979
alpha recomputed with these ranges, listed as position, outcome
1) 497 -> 6.088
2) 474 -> 2.906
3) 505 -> 6.218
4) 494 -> 6.027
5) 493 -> 5.836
